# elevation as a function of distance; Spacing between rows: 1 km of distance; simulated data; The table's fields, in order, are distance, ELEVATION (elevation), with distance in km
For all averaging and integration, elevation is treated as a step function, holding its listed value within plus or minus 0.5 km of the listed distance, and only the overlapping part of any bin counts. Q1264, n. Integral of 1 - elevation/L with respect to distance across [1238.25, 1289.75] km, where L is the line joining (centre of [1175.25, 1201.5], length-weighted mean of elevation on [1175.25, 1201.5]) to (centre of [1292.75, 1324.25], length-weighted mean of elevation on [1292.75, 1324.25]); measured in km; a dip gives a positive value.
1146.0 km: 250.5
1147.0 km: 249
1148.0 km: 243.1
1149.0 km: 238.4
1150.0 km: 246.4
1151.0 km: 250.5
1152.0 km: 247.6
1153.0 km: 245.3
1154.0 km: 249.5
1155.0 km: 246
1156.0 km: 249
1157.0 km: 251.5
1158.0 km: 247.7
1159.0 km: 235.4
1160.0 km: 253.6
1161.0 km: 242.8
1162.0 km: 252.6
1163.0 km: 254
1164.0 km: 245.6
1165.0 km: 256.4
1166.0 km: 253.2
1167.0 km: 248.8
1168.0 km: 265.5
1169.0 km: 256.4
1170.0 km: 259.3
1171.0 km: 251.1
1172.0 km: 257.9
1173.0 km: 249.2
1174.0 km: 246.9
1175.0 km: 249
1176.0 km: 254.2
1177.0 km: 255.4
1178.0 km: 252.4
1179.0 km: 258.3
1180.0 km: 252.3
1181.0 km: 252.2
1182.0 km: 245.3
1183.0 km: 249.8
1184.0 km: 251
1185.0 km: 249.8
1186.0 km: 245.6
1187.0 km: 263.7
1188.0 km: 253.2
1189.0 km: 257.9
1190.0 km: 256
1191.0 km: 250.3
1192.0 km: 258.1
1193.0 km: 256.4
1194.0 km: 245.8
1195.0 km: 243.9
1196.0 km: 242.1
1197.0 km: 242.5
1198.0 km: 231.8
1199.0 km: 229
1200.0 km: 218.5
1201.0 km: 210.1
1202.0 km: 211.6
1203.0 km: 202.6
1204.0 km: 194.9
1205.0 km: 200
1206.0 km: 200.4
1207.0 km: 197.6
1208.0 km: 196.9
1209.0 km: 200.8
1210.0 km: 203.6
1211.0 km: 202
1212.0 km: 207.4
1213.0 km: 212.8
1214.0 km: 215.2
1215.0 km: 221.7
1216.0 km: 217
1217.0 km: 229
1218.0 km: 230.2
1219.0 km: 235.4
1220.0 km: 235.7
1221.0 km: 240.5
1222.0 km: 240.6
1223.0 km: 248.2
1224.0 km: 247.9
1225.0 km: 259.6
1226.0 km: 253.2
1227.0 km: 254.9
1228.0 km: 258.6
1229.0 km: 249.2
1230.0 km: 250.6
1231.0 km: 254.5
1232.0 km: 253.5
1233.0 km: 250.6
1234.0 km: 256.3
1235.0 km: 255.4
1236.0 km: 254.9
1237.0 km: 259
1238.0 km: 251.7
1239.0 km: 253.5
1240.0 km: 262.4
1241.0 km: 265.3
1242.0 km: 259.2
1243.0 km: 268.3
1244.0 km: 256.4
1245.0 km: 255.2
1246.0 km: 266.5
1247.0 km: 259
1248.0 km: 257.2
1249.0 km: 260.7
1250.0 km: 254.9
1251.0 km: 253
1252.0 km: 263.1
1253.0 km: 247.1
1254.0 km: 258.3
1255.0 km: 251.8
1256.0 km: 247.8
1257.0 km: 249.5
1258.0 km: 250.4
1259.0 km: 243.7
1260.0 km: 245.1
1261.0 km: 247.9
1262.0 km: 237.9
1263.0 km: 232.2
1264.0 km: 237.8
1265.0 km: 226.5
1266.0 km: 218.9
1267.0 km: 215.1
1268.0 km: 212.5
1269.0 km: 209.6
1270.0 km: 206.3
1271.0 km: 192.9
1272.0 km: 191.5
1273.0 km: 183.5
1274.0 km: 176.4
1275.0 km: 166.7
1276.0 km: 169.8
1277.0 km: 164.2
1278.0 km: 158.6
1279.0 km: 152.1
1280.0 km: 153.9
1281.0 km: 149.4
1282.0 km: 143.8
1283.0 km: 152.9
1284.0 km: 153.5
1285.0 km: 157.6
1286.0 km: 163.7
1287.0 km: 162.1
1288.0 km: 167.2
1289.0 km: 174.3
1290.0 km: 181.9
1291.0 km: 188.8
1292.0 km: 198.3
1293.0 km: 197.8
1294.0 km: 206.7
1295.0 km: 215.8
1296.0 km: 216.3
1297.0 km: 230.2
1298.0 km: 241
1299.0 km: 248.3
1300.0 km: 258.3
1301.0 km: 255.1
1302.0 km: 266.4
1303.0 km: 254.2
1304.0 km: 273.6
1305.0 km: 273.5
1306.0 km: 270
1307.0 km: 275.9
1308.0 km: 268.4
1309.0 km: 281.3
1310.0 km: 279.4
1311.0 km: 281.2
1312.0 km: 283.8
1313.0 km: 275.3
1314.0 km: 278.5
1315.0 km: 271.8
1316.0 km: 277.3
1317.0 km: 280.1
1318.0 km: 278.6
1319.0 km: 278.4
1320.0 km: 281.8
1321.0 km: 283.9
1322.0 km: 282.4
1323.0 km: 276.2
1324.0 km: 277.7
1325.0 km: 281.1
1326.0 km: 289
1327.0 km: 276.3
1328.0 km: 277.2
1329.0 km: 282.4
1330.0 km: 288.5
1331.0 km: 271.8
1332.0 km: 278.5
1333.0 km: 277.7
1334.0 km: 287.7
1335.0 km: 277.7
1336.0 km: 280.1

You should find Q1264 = 8.3 km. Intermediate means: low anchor 247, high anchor 264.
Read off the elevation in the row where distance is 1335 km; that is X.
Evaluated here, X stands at 277.7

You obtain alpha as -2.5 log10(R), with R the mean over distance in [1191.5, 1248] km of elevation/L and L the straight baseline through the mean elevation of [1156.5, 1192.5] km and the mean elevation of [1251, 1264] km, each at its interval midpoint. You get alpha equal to 0.06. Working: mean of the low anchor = 252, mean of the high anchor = 248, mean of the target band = 237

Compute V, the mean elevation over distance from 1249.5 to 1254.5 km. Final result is 255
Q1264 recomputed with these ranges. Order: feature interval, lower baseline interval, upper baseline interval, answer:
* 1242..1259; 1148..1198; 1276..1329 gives -1.1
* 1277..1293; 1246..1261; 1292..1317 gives 5.7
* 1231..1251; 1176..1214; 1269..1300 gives -4.8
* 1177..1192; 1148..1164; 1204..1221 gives -1.5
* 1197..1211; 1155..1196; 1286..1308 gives 2.1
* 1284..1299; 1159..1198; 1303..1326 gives 4.4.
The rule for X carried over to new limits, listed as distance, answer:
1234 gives 256.3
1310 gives 279.4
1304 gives 273.6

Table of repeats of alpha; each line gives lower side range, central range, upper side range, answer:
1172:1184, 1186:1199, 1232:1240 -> 0.01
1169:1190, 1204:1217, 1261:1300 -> 0.14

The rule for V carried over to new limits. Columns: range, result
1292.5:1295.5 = 207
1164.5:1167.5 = 253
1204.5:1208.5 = 199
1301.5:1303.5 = 260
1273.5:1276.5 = 171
